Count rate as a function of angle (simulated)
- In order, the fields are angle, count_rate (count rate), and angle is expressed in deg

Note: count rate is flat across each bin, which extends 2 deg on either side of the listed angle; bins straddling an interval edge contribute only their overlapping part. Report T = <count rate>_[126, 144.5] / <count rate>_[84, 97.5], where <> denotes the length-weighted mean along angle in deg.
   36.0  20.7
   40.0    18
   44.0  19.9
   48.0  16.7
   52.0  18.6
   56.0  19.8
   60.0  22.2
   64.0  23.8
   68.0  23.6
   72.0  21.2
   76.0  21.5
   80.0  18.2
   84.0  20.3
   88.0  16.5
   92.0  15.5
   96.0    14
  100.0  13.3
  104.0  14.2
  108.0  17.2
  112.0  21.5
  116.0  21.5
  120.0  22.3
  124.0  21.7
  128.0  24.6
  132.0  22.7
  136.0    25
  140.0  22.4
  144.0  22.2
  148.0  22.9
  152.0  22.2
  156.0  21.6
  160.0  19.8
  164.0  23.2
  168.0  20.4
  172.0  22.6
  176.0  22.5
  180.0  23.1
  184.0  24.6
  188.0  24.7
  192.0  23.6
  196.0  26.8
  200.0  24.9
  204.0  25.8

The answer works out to 1.46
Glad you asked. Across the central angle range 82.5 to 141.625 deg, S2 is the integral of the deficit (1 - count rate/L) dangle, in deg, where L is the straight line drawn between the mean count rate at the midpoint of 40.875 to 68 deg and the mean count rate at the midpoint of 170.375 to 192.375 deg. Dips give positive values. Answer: 6.4 deg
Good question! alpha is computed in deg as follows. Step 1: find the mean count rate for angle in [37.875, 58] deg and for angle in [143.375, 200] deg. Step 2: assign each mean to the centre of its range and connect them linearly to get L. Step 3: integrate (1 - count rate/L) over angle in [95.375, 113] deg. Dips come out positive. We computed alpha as 4.04 deg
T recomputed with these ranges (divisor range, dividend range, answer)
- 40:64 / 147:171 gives 1.10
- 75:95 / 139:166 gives 1.22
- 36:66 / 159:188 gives 1.13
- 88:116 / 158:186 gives 1.36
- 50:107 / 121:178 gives 1.20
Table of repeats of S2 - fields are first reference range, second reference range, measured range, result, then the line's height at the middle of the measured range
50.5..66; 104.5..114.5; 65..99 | 2.1 deg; 20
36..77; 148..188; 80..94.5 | 2.5 deg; 21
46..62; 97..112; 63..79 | -3.6 deg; 18.1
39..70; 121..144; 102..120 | 2.7 deg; 22.4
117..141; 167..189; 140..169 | 1.5 deg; 23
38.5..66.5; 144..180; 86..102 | 4.6 deg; 20.7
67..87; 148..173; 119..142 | -2.0 deg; 21.3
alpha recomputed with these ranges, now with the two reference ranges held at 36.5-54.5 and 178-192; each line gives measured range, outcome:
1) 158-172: 1.2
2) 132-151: -0.6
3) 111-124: -0.2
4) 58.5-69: -2.1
